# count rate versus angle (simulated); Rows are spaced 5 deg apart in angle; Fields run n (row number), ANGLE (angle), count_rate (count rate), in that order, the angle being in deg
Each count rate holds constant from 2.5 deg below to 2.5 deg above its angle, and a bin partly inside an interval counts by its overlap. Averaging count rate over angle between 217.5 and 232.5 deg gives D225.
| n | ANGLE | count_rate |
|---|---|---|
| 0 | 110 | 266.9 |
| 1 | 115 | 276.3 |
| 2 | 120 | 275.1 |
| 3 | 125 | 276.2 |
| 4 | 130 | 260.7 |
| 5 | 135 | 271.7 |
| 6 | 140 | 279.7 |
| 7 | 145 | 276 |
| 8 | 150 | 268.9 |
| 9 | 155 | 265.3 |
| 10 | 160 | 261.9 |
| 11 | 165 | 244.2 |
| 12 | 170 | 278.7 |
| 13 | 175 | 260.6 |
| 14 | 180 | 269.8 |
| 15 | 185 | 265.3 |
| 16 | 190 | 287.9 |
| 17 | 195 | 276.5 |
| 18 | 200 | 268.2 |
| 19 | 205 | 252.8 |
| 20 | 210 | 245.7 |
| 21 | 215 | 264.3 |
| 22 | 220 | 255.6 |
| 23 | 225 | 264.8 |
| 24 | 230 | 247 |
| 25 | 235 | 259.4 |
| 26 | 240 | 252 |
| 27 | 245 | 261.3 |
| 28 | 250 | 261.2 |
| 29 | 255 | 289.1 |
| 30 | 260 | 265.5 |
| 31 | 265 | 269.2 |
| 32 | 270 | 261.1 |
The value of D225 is 256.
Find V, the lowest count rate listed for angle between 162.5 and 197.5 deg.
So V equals 244.2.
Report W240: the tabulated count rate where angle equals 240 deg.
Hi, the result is 252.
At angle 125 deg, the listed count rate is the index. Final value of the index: 276.2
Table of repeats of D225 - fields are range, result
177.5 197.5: 275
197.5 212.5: 256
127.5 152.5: 271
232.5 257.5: 265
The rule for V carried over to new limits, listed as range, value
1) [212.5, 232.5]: 247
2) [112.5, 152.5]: 260.7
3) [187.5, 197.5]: 276.5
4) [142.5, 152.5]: 268.9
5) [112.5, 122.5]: 275.1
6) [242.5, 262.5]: 261.2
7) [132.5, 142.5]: 271.7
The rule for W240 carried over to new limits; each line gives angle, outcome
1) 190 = 287.9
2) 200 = 268.2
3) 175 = 260.6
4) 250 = 261.2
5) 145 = 276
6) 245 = 261.3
